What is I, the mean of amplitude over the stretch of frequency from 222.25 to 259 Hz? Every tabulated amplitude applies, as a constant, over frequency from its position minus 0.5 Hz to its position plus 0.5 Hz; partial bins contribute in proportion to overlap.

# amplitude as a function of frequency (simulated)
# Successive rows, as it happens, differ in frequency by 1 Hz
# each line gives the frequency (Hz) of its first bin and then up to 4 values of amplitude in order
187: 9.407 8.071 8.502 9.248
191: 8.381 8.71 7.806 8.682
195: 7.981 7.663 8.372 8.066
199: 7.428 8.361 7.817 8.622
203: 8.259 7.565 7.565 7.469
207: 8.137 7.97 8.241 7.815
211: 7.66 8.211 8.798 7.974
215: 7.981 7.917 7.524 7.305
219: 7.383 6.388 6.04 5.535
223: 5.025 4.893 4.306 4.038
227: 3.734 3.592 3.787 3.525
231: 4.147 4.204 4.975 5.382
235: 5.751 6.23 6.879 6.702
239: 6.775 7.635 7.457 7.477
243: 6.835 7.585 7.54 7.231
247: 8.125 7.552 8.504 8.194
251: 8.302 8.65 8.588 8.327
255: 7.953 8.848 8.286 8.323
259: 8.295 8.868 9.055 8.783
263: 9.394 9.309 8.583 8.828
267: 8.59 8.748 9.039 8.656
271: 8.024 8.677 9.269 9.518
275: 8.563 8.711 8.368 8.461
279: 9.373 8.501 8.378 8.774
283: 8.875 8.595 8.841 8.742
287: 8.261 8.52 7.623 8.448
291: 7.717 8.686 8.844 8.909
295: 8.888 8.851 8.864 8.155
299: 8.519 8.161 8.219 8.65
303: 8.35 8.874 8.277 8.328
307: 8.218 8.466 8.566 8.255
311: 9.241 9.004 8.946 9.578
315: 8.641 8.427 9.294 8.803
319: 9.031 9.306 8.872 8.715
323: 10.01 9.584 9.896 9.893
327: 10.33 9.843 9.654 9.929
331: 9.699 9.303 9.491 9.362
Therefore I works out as 6.55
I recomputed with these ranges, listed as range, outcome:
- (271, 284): 8.75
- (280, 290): 8.51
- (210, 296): 7.61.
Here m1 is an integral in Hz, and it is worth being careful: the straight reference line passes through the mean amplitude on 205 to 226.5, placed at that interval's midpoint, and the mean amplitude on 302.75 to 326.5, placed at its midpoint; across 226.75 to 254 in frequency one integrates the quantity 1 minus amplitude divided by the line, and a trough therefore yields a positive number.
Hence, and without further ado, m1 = 3.5 Hz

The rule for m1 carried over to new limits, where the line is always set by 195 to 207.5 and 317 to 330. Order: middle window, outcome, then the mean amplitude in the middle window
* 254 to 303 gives 1.62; 8.63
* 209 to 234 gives 6.71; 5.98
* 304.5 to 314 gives 0.70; 8.64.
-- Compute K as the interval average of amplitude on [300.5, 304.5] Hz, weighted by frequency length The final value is 8.52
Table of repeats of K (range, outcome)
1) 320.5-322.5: 8.79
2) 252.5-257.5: 8.4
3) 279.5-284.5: 8.62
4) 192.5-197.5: 8.1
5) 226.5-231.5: 3.76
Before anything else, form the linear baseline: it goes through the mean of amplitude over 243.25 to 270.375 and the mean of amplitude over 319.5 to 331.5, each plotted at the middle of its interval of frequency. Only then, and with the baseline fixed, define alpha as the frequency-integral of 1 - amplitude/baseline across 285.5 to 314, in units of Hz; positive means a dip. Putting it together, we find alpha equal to 2.02 Hz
